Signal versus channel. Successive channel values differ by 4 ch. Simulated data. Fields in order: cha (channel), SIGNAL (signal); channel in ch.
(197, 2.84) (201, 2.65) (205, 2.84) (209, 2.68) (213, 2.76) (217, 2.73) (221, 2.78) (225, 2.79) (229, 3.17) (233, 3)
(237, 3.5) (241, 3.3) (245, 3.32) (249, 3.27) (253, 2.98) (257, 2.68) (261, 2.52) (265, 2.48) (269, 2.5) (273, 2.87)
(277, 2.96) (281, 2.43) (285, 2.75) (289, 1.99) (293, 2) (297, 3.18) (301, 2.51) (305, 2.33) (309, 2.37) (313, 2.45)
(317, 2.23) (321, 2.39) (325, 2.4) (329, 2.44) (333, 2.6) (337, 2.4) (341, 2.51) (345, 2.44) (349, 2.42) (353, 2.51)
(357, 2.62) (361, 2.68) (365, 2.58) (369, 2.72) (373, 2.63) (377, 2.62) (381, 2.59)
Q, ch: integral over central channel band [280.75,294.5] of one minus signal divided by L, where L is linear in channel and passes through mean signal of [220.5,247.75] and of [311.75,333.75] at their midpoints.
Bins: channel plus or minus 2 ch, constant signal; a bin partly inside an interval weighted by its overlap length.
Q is 2.1 ch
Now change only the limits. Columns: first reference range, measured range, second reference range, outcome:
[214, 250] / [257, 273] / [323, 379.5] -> 2.0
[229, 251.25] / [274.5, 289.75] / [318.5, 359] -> 1.8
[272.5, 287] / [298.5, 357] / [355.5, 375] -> 5.4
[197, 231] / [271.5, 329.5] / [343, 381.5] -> 4.1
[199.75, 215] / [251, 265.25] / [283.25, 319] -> -0.7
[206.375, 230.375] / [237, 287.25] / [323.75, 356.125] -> -3.2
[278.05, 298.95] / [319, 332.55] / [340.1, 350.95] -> 0.2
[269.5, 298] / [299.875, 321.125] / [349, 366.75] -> 1.7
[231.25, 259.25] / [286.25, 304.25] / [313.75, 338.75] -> 1.7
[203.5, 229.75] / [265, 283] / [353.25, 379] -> 0.5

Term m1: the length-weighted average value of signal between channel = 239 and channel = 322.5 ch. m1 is 2.64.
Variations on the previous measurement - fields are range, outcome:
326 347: 2.47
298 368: 2.48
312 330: 2.38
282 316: 2.44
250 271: 2.66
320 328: 2.4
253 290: 2.61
